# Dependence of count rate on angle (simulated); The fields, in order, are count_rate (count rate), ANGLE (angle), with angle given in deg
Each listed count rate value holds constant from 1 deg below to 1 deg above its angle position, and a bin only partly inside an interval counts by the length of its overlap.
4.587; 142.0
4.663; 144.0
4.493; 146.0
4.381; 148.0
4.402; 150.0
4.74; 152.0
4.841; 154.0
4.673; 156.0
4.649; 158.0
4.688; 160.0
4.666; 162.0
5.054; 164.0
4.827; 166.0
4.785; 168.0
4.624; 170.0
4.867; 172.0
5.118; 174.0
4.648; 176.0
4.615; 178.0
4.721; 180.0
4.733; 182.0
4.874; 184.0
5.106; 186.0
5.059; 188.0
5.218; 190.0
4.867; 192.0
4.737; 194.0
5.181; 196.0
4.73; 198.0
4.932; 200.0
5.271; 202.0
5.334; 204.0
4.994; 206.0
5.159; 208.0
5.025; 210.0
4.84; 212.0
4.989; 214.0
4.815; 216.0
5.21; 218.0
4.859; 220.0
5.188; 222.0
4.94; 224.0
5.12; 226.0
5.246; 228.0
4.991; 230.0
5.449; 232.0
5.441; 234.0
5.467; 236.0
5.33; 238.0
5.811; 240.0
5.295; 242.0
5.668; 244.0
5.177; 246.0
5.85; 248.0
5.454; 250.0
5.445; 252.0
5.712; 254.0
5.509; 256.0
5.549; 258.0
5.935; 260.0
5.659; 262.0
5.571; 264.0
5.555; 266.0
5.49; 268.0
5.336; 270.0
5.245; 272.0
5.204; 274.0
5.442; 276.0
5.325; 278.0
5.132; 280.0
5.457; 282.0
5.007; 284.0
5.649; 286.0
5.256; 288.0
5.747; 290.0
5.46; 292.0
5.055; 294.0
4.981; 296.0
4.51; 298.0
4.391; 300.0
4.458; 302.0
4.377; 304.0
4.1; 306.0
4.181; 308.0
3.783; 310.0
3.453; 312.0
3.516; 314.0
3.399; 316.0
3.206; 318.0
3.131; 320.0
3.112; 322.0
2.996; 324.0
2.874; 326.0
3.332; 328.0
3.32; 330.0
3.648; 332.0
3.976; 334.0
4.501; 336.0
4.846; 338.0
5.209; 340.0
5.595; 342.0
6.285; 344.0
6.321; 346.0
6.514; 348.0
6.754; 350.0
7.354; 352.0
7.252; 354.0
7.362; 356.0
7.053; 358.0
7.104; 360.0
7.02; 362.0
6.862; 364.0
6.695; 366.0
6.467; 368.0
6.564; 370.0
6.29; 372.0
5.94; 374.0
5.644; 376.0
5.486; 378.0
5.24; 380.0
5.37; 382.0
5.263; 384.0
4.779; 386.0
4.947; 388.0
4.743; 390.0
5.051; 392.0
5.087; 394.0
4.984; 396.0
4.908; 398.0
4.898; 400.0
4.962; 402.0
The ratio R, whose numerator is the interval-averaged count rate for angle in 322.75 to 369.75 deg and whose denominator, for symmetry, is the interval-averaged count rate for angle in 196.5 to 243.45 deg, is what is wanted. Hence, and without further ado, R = 1.1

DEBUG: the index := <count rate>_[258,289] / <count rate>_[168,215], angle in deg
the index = 1.1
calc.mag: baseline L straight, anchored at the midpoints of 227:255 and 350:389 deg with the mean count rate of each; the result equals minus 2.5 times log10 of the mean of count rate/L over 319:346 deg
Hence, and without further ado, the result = 0.41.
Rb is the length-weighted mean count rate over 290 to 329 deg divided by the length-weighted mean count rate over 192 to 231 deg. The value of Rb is 0.79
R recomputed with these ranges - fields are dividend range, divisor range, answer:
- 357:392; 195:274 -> 1.12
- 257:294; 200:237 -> 1.06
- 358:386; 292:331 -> 1.60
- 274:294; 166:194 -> 1.10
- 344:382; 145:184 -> 1.38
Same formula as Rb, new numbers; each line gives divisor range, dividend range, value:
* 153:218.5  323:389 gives 1.14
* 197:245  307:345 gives 0.76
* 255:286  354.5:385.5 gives 1.16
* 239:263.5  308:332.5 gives 0.60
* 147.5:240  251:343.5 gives 0.94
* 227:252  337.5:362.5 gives 1.20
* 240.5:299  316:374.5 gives 1.00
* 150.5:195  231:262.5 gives 1.15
